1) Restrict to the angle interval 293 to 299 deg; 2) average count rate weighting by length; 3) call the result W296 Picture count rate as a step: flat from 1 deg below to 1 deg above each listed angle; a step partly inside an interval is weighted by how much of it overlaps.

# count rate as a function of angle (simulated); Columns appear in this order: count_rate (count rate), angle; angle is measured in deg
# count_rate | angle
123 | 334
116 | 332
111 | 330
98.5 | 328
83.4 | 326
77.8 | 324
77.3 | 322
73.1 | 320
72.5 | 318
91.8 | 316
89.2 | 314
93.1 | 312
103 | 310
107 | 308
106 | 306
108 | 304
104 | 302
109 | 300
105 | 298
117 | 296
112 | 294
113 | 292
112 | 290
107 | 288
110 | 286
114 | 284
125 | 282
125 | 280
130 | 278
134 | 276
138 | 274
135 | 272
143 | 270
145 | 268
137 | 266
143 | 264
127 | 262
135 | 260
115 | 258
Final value 111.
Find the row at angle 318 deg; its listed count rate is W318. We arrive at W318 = 72.5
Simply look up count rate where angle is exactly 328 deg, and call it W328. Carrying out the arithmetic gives 98.5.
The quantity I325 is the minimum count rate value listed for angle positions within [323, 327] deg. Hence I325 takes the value 77.8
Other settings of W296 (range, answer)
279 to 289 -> 116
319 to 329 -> 82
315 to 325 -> 78.5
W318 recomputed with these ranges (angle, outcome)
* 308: 107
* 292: 113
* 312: 93.1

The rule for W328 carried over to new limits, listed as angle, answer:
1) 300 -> 109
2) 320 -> 73.1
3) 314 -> 89.2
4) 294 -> 112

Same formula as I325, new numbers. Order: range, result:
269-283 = 125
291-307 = 104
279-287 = 110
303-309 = 106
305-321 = 72.5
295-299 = 105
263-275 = 135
